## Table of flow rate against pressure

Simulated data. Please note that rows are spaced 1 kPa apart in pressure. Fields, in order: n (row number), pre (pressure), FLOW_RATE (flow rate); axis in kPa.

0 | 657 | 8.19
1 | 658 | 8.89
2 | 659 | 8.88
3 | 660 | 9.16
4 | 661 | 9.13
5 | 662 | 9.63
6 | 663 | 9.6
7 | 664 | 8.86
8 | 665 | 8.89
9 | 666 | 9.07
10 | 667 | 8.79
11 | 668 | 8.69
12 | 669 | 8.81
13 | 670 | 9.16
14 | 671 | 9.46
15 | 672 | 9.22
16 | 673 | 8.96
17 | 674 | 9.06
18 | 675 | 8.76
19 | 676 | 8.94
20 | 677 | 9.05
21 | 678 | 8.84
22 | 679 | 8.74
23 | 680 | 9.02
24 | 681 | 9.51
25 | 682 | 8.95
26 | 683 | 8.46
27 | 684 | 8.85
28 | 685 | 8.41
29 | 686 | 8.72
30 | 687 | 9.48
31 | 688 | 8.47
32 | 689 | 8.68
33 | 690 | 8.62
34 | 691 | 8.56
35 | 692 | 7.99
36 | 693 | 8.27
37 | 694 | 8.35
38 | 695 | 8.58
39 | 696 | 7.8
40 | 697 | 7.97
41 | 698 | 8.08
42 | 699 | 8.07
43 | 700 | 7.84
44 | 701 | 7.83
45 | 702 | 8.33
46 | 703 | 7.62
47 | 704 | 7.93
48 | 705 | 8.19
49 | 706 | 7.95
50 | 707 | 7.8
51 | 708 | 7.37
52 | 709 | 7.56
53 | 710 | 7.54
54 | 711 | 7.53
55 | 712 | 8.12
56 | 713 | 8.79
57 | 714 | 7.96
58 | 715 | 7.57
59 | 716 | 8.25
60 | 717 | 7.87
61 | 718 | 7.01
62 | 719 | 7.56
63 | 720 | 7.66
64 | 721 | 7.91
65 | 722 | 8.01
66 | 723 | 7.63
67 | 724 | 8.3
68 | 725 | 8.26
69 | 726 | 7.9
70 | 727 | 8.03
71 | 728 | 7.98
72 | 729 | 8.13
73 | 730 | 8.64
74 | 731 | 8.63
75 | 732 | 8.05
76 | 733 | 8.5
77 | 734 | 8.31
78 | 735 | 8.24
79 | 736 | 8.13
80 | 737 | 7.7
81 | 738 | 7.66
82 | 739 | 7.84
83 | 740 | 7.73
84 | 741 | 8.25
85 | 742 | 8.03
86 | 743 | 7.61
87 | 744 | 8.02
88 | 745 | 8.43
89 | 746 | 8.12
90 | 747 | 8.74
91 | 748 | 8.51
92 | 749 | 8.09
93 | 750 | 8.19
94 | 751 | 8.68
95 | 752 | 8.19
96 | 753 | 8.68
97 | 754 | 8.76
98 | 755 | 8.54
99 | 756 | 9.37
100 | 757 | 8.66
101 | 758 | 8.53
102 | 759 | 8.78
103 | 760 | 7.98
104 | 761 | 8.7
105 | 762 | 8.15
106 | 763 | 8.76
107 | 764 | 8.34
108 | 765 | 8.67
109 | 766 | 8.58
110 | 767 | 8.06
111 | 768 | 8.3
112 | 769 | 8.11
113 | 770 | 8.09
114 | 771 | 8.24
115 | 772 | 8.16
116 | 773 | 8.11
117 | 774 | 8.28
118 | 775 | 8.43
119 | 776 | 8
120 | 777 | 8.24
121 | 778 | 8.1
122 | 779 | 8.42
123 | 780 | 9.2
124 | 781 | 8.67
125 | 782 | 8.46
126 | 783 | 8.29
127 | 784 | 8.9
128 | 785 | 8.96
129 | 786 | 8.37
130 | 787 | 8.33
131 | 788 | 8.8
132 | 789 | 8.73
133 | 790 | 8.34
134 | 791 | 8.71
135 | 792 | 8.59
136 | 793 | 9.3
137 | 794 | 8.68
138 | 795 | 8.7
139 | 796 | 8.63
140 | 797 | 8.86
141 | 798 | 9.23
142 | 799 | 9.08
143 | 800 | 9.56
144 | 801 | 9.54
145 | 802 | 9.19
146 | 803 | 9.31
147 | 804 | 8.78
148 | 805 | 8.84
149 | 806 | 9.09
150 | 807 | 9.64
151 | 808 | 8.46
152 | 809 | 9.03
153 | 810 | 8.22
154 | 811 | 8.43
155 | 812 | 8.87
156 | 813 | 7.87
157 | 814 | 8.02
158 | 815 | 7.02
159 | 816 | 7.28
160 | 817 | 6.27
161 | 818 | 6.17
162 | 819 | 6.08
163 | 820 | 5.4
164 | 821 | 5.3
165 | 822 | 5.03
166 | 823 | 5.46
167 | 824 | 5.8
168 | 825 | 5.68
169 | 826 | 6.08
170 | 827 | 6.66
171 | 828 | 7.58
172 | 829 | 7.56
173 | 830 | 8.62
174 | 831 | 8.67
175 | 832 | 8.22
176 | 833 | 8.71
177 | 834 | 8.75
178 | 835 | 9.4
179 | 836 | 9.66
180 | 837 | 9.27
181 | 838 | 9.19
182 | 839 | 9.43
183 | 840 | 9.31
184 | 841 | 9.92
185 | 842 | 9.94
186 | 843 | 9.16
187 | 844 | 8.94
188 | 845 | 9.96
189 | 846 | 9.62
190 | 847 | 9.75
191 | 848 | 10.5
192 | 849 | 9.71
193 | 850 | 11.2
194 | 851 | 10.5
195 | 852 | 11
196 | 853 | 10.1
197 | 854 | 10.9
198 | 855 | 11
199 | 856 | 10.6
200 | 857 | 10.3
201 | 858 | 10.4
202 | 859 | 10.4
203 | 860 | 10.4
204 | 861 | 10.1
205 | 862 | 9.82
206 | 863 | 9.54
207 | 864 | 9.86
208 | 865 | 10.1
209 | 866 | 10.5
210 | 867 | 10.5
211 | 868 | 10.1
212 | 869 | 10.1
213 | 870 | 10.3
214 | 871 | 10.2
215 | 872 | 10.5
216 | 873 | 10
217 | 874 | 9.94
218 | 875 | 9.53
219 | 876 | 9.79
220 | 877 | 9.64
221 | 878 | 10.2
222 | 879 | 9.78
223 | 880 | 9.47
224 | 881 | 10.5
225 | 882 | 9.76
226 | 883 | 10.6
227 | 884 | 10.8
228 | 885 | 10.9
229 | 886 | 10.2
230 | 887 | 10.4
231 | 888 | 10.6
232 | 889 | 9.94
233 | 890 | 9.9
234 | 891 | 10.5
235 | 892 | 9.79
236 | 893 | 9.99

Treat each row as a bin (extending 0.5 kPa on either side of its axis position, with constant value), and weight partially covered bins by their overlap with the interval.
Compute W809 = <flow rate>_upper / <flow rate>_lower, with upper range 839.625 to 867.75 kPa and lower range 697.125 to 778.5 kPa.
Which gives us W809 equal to 1.25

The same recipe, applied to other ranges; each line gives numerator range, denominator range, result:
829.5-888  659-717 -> 1.17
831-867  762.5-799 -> 1.16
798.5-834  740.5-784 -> 0.92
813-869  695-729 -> 1.12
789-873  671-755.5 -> 1.08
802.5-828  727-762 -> 0.88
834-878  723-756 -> 1.22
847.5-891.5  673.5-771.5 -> 1.24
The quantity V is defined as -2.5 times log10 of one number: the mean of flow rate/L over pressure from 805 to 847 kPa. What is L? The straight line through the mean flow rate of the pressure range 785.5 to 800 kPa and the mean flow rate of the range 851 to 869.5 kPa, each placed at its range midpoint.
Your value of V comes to 0.19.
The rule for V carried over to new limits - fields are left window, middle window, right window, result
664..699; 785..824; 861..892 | 0.18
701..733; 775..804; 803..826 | -0.17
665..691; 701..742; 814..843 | 0.08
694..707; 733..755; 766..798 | 0.01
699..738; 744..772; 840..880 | 0.01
